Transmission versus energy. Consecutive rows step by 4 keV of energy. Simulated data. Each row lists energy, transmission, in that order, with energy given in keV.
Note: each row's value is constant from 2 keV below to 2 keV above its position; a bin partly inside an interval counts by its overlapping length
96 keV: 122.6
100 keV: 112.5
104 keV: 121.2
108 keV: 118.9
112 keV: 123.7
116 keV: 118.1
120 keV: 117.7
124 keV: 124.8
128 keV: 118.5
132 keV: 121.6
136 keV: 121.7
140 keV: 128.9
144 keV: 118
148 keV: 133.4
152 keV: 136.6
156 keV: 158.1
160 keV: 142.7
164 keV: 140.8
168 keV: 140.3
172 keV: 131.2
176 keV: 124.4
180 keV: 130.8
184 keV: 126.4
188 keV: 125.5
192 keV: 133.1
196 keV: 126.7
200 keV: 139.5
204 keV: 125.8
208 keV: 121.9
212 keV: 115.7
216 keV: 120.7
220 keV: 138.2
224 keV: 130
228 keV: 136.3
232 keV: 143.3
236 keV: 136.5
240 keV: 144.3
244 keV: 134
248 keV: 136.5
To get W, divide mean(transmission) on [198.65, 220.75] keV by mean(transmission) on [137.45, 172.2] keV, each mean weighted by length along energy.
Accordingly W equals 0.92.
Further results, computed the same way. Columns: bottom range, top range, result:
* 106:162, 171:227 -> 1.00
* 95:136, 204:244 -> 1.10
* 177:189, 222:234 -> 1.07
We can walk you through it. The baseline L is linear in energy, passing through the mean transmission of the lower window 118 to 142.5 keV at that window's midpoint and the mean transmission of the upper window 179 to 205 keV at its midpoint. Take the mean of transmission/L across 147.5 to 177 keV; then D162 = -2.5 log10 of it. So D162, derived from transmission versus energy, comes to -0.11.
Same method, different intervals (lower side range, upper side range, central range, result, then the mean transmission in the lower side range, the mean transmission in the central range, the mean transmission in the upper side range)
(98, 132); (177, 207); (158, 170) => -0.13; 120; 141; 129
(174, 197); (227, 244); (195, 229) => 0.05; 128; 128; 140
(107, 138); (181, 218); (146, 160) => -0.16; 121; 143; 126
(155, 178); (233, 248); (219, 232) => 0.02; 139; 136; 138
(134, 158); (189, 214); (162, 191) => -0.01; 133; 131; 127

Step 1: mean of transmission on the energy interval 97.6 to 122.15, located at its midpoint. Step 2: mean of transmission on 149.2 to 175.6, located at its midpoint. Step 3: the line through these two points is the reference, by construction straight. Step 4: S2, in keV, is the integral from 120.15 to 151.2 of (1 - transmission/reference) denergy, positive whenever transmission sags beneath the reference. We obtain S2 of 1.29 keV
